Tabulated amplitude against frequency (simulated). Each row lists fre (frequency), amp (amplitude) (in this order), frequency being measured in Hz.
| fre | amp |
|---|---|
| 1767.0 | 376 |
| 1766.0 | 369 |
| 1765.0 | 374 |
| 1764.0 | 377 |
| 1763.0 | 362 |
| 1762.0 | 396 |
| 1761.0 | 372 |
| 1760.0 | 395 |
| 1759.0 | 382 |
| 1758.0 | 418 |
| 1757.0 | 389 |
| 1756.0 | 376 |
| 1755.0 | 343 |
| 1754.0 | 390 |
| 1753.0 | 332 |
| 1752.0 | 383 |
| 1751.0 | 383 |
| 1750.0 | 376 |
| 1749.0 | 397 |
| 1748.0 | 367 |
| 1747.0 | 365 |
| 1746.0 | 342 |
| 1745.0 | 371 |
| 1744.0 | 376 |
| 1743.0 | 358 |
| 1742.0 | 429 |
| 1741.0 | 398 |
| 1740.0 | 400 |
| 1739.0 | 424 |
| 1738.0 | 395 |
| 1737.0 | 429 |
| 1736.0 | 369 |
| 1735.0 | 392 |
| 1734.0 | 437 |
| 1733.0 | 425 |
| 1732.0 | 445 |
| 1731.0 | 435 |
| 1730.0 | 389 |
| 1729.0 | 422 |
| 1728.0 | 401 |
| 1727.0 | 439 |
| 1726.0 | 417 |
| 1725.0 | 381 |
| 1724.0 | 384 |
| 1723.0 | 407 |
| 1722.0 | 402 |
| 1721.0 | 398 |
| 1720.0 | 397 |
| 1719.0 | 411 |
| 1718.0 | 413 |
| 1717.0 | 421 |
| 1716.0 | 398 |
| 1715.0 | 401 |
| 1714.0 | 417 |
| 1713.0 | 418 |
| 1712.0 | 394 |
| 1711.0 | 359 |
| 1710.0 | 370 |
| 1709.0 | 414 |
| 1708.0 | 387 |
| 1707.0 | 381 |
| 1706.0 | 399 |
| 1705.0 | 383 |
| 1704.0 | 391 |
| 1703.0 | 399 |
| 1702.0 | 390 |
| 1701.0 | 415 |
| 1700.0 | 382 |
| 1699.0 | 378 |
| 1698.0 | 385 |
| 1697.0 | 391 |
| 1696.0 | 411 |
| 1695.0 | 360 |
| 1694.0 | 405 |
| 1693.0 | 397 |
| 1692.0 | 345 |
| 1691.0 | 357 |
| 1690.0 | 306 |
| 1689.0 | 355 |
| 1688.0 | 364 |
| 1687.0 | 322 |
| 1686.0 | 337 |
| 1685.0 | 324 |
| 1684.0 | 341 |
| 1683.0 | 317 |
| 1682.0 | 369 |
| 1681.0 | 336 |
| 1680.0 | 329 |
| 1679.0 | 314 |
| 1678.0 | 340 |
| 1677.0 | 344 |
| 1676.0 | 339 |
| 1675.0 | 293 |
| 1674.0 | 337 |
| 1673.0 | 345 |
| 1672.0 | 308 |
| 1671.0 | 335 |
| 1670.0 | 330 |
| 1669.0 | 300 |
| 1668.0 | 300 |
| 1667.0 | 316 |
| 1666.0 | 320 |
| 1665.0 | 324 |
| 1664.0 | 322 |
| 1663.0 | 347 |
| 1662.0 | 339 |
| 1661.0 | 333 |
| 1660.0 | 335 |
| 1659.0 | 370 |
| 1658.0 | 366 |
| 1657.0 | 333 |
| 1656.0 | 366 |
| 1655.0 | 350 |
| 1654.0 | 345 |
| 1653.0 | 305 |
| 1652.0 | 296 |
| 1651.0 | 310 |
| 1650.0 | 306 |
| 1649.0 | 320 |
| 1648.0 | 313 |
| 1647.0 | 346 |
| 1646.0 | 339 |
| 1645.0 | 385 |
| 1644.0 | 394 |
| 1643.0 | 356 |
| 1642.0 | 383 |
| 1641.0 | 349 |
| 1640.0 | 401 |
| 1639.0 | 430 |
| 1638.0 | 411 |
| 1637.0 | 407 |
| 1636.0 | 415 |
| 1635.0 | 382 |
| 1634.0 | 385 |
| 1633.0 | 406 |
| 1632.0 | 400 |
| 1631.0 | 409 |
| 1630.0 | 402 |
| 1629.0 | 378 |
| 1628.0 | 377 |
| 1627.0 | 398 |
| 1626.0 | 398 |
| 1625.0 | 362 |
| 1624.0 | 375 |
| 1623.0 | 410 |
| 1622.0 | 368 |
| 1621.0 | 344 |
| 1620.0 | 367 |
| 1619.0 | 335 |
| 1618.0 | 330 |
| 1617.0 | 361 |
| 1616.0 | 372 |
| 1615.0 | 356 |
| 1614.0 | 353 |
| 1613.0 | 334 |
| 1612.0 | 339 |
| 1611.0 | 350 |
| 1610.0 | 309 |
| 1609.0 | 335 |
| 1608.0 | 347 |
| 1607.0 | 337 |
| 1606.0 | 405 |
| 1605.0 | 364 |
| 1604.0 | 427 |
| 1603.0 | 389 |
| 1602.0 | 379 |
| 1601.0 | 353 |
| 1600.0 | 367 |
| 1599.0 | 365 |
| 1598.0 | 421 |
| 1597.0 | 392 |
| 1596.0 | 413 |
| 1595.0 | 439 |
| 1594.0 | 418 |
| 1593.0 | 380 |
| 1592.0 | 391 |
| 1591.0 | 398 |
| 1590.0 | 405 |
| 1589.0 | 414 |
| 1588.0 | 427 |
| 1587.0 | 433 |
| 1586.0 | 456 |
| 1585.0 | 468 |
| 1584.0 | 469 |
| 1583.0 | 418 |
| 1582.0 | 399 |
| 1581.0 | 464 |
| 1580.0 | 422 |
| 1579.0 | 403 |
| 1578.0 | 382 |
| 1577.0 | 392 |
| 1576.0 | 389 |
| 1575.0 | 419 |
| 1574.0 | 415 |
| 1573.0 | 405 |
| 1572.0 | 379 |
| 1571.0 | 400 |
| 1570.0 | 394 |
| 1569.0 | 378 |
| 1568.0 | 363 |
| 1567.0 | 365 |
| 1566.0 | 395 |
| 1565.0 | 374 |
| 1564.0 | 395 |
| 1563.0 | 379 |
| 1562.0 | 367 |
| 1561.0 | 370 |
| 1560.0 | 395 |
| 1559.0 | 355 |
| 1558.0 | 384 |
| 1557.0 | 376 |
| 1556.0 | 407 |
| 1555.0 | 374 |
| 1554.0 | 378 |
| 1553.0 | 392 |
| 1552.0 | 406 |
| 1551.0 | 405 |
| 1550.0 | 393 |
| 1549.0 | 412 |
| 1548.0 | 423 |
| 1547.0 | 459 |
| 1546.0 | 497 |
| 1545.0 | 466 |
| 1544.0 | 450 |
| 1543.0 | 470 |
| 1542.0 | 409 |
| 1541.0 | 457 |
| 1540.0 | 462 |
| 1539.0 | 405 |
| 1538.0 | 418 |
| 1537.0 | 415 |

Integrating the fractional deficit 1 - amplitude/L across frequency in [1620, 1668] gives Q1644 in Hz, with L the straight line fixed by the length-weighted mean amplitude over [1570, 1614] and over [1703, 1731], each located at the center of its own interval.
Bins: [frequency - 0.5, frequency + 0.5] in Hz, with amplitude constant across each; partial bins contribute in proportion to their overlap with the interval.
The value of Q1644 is 4.30 Hz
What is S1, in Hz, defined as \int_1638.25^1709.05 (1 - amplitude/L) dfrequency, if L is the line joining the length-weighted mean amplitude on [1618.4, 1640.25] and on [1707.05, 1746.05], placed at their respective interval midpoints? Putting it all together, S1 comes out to 7.82 Hz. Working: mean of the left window 389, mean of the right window 402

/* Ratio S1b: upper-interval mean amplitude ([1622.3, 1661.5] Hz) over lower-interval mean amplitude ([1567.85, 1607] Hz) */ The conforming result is 0.9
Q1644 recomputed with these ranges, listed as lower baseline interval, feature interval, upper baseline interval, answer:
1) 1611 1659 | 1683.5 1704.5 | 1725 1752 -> 0.8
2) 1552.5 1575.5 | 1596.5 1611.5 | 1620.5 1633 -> 0.6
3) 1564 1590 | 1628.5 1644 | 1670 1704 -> -0.6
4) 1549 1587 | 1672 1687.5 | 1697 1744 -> 2.7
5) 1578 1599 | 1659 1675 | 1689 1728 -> 3.0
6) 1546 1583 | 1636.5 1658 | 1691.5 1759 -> 2.2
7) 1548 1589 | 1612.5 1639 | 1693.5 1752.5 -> 1.3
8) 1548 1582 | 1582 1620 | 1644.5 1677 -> -1.6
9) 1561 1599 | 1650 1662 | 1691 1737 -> 2.0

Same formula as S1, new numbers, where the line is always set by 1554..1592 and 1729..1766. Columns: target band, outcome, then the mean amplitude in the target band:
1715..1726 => -0.3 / 402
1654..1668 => 2.0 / 339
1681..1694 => 1.5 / 346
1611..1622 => 1.3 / 350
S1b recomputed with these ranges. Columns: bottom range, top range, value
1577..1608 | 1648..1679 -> 0.81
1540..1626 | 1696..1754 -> 1.01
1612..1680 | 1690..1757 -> 1.11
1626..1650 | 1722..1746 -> 1.06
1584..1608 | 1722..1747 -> 1.00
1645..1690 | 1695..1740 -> 1.21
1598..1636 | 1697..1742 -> 1.09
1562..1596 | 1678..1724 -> 0.93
